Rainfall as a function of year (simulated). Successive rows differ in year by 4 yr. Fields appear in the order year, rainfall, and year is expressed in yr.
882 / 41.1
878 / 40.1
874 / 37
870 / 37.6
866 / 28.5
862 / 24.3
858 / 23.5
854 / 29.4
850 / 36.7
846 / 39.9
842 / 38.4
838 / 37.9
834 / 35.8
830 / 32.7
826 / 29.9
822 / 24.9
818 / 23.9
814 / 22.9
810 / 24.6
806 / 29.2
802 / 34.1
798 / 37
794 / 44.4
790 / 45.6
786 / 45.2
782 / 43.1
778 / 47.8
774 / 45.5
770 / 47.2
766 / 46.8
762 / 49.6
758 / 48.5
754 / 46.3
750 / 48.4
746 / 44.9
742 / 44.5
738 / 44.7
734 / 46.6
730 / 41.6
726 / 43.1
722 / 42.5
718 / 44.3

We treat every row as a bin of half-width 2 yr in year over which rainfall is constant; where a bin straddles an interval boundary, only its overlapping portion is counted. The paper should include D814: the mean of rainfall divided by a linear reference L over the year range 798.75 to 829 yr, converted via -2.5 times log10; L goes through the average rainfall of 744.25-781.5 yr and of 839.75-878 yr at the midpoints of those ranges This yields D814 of 0.39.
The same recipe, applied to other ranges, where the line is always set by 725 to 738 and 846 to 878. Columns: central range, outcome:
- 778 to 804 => -0.09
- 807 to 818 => 0.45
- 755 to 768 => -0.17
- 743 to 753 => -0.10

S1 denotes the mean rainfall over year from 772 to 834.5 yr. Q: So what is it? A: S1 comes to 35.4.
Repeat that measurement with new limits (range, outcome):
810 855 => 31.8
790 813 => 34.4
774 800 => 44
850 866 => 27.4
